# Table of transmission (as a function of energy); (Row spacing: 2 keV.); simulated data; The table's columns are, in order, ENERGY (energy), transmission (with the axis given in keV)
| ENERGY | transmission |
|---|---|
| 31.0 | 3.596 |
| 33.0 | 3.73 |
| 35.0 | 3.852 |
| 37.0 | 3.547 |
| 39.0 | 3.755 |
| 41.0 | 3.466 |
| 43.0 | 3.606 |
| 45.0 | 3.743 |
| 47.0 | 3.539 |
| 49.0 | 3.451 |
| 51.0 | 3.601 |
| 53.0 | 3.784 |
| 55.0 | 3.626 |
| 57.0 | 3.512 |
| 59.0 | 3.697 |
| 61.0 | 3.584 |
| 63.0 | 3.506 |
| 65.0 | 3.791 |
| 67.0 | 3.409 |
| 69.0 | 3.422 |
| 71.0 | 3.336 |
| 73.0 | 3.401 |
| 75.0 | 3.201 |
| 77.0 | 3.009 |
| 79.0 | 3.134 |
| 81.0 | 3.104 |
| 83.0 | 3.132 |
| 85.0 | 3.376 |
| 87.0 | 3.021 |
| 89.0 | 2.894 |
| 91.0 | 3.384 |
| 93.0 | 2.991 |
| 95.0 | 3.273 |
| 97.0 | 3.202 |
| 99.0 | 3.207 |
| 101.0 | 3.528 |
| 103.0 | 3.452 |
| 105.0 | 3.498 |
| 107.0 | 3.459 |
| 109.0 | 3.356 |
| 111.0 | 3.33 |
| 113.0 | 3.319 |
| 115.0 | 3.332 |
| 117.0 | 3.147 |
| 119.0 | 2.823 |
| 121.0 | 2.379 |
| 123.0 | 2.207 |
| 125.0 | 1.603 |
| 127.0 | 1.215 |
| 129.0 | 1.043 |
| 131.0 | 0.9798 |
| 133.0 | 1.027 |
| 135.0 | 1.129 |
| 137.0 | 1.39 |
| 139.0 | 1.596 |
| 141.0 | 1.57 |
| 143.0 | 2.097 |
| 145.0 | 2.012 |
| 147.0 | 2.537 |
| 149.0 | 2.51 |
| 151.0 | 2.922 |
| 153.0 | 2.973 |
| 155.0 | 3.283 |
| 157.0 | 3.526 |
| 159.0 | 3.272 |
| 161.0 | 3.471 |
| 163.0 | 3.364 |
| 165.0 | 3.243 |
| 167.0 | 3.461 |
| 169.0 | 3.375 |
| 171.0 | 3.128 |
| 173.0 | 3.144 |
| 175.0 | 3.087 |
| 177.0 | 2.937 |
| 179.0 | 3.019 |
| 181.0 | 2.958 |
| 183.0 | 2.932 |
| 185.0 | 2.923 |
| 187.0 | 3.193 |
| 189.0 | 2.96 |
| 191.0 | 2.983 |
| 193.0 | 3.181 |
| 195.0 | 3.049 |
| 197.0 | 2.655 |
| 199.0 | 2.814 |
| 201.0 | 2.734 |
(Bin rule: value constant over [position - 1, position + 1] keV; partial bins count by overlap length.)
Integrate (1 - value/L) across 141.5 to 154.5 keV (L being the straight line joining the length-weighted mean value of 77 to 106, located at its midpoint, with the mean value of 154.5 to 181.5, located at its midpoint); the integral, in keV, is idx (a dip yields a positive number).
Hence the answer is 2.9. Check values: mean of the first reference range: 3.22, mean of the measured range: 2.5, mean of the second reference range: 3.24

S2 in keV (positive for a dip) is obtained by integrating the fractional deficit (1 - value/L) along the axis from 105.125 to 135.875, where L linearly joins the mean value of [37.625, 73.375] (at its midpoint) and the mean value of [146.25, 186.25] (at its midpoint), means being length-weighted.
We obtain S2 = 9.1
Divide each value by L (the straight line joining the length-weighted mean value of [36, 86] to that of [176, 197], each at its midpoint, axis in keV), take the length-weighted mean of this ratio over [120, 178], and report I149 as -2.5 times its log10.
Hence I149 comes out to 0.27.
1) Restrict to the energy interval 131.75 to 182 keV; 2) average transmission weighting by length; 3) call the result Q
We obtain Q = 2.67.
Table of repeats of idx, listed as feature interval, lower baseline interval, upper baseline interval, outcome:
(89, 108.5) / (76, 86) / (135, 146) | -4.4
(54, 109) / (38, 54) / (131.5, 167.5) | -2.0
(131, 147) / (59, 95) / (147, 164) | 8.0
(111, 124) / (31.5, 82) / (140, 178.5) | 1.1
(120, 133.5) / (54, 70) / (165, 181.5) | 7.4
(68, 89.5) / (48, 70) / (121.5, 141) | -1.6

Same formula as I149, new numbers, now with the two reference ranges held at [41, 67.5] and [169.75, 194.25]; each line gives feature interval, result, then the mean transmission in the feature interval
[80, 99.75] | 0.095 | 3.16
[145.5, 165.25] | 0.027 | 3.08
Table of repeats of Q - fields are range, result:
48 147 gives 2.86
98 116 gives 3.39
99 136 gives 2.51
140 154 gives 2.37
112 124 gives 2.87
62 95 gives 3.26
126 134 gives 1.07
